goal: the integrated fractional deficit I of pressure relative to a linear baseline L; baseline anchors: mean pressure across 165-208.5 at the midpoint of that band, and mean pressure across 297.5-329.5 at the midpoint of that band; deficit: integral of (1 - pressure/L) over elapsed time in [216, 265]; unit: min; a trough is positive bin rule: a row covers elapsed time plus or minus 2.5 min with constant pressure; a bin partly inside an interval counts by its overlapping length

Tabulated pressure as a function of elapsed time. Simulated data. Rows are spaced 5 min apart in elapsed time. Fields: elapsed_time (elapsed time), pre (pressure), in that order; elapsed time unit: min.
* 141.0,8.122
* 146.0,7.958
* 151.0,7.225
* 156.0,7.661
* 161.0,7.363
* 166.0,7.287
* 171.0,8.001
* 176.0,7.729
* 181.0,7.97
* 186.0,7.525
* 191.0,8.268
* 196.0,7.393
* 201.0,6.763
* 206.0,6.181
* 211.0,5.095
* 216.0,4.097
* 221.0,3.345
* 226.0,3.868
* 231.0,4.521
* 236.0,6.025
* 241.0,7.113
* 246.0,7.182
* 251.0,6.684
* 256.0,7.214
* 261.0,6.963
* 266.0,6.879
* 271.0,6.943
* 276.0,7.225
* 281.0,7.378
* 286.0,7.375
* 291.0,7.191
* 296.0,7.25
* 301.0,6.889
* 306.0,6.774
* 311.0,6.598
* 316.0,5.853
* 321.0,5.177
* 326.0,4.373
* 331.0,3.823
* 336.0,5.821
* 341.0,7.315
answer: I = 6.86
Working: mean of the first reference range 7.46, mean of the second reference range 5.92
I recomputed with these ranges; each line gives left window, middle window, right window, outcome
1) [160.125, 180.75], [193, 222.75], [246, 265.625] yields 7.24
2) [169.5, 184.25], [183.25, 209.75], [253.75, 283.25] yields 1.99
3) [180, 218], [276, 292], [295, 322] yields -2.02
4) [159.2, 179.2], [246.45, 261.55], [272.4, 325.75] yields 0.04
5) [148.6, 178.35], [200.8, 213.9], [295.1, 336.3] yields 2.27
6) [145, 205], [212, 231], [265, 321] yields 8.63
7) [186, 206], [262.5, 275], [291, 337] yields -0.97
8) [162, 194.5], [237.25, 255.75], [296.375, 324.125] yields 0.12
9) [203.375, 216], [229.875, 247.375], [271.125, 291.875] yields -0.42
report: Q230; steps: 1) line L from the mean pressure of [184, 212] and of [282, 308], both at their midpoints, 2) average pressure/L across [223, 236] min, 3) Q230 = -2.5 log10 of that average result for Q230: 0.48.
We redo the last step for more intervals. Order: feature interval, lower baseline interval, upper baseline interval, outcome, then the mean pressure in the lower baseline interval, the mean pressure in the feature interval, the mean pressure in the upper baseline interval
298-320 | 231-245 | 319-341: -0.20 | 6.27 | 6.45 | 5.08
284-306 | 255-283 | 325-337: -0.18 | 7.09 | 7.13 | 4.57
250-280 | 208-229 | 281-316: -0.21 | 4.16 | 7.02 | 6.96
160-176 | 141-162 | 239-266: -0.01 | 7.63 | 7.6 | 7.02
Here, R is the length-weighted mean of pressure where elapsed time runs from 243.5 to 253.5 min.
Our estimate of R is 6.93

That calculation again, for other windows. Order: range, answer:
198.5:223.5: 5.1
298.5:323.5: 6.26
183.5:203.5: 7.49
